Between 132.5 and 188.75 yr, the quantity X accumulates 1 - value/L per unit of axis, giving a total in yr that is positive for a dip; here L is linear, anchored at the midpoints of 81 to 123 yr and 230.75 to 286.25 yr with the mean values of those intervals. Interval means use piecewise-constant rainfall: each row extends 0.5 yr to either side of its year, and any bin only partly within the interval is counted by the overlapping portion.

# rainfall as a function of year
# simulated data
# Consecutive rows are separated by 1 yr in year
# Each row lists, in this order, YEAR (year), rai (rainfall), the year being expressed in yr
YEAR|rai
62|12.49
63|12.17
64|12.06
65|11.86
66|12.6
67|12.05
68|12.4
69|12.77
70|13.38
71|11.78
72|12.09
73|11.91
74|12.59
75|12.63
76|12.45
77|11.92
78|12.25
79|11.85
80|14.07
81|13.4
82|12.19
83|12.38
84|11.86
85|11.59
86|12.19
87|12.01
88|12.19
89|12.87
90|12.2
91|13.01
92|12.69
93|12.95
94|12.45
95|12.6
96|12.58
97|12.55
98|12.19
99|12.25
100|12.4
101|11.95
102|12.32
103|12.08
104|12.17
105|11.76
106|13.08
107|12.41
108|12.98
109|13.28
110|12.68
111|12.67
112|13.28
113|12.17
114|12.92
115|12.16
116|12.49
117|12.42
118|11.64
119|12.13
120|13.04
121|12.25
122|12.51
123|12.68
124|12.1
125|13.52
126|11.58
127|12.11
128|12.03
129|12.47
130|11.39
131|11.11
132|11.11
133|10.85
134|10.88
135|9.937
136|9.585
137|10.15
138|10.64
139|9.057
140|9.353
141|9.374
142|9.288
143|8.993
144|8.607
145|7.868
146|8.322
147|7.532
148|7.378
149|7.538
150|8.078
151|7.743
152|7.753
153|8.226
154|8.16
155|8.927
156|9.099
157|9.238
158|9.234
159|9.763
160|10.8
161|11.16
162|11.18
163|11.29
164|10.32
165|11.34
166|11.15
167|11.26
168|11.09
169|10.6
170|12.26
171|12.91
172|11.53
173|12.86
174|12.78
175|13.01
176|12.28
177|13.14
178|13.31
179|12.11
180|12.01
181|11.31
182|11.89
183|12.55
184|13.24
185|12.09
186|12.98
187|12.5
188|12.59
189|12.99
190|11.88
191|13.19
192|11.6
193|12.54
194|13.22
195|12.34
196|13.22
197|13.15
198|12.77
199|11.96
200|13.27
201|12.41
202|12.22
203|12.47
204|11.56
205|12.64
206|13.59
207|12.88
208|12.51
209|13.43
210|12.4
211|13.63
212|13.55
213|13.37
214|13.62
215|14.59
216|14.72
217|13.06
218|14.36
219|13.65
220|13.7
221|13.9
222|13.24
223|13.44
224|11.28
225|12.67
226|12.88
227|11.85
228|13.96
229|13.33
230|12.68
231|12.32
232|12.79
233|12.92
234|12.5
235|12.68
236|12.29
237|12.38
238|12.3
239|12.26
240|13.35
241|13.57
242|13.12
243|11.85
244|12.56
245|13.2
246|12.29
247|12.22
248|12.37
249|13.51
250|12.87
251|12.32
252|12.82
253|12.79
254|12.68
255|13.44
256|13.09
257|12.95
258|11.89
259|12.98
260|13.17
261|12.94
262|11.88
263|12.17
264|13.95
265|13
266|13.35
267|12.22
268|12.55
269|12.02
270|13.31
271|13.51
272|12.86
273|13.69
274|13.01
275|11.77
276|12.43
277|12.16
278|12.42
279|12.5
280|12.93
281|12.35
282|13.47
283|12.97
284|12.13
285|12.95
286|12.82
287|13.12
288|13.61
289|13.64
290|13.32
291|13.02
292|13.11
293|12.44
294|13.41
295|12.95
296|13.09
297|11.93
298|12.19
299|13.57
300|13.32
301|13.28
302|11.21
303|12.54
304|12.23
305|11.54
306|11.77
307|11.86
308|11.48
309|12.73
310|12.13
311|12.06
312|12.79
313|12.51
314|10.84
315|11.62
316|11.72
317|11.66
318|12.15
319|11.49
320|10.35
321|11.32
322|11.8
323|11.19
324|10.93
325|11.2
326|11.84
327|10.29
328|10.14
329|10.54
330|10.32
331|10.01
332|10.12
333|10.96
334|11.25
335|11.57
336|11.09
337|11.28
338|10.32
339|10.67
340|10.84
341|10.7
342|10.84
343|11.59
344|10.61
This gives 9.1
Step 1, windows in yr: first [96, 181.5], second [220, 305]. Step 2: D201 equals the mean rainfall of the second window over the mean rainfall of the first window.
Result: 1.1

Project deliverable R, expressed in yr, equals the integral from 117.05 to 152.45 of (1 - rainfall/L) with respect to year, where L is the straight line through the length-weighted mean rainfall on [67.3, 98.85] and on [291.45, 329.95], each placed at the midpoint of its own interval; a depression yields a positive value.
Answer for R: 5.7 yr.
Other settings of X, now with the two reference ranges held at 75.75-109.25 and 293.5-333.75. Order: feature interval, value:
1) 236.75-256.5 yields -1.3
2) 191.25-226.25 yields -2.8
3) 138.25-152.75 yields 4.6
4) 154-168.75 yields 2.3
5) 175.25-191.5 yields -0.5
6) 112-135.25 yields 0.6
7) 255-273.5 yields -1.5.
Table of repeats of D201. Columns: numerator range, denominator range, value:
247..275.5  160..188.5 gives 1.07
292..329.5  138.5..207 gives 1.07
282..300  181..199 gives 1.03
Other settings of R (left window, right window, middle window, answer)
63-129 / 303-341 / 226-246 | -1.7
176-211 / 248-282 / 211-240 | -1.0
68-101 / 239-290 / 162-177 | 1.0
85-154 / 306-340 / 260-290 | -4.1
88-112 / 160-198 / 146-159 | 4.2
